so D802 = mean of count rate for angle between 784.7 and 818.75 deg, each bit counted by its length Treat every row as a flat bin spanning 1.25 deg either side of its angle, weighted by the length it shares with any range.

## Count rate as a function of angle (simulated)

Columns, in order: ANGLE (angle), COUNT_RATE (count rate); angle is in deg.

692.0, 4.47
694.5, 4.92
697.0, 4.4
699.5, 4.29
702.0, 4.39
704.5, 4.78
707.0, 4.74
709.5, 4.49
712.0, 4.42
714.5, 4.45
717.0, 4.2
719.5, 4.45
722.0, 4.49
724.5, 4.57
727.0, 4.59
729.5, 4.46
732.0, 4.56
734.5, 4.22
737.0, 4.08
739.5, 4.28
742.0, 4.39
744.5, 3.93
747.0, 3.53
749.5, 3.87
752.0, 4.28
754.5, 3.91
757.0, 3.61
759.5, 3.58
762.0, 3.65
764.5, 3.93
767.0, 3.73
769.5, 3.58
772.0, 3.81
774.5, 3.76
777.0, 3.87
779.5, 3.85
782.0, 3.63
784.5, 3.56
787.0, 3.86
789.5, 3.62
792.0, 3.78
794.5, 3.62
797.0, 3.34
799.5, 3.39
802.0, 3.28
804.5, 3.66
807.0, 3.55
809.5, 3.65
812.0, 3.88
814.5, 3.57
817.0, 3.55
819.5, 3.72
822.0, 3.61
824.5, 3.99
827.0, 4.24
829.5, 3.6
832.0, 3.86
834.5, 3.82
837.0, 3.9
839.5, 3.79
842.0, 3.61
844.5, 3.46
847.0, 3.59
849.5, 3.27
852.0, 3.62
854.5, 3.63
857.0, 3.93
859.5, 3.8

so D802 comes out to 3.6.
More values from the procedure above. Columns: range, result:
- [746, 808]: 3.69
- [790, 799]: 3.57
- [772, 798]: 3.7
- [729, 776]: 3.95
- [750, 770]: 3.79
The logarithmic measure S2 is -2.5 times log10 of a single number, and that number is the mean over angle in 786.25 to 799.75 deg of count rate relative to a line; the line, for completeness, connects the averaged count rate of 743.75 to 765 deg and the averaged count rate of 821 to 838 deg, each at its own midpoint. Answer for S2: 0.07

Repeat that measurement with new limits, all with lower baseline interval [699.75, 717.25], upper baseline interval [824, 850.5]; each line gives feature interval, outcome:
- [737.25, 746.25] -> 0.040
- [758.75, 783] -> 0.107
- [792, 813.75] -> 0.110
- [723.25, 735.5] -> -0.027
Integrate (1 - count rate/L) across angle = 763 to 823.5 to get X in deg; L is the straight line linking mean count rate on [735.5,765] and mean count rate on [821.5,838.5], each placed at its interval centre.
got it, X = 3.64 deg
